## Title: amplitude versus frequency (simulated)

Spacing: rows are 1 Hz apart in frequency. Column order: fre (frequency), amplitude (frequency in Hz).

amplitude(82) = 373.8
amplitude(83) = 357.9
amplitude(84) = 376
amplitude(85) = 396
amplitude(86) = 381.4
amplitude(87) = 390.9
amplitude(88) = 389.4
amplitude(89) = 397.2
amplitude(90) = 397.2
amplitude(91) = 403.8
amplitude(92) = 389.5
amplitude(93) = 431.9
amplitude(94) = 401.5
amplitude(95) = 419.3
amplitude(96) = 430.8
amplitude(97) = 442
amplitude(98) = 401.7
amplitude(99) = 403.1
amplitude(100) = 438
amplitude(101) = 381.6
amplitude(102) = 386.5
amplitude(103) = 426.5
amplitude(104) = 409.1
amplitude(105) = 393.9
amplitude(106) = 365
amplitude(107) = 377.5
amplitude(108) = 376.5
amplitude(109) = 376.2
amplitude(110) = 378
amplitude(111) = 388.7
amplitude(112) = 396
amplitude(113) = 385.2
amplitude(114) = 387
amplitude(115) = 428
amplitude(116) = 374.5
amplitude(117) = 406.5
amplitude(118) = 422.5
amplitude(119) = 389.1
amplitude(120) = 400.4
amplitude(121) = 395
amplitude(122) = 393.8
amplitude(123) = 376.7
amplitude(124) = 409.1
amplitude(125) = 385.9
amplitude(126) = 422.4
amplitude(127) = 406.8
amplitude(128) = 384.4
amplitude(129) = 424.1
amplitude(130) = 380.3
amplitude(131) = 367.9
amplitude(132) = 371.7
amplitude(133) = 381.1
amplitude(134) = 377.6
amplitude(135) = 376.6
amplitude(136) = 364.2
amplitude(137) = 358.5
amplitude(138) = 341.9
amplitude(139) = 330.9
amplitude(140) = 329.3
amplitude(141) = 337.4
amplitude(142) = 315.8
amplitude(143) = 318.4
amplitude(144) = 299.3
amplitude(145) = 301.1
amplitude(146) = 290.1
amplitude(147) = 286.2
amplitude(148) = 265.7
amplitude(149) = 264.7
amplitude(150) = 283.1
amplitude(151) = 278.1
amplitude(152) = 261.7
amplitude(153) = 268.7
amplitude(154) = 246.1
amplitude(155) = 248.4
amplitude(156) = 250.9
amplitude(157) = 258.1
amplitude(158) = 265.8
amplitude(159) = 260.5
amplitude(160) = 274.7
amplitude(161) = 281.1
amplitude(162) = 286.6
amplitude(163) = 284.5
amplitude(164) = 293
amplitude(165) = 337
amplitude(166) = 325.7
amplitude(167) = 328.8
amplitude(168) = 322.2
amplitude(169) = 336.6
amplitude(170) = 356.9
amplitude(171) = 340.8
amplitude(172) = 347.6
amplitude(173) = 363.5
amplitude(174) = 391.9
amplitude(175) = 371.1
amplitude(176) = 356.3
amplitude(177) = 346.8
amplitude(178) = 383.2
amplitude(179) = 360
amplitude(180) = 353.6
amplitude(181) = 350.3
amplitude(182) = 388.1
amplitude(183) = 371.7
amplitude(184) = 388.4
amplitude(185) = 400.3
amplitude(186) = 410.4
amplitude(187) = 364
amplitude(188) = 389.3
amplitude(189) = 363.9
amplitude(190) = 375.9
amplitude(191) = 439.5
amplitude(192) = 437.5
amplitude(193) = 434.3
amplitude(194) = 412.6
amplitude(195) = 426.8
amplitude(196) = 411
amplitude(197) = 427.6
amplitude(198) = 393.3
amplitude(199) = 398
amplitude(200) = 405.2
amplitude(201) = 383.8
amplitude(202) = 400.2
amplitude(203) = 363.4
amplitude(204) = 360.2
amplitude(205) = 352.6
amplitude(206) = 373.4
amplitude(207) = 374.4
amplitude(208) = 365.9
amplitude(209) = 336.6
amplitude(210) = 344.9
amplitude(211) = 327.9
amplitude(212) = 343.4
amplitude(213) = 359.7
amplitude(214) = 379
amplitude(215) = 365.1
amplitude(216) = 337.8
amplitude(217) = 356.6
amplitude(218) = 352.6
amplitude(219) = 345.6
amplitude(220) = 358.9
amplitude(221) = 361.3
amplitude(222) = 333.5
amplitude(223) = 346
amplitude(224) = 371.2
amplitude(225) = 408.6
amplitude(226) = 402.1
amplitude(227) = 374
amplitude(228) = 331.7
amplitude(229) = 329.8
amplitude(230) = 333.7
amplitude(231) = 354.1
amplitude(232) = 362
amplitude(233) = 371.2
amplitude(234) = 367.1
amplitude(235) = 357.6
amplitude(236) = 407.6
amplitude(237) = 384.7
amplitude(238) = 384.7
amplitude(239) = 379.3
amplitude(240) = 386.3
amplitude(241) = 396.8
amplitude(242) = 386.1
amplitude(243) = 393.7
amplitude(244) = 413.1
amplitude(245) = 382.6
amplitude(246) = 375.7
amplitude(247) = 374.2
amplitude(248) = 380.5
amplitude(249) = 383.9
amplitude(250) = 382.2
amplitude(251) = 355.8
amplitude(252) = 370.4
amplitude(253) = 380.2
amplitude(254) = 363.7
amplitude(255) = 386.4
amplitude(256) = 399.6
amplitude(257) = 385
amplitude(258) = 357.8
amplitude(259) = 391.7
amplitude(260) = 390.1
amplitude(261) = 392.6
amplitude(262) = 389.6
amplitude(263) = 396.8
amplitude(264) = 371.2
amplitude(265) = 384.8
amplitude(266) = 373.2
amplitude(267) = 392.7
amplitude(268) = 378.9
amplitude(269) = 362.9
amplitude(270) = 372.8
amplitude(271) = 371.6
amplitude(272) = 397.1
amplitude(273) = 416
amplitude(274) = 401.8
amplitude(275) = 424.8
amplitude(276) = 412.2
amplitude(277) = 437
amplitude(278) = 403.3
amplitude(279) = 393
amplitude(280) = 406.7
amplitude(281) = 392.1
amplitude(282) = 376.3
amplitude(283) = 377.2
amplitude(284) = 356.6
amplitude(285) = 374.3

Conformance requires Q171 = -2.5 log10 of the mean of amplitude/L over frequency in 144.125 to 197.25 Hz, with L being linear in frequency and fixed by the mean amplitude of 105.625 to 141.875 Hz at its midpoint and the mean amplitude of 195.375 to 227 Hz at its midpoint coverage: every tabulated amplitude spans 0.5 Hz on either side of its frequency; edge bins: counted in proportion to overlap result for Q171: 0.12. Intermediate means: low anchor 382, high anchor 369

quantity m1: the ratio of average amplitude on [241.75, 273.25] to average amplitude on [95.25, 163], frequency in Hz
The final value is 1.08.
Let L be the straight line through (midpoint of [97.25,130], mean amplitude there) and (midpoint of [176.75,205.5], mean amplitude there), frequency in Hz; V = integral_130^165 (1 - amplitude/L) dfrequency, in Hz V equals 7.9 Hz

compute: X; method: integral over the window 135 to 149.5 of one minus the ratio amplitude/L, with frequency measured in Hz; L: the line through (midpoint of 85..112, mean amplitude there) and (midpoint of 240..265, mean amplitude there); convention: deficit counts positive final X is 2.9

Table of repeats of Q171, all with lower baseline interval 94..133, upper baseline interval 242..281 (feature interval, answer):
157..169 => 0.309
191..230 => 0.050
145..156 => 0.413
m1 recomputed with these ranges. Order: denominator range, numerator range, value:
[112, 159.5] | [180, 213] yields 1.12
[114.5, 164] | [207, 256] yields 1.10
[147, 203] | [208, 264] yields 1.08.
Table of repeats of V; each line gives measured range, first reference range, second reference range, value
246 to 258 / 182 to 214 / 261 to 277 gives 0.38 Hz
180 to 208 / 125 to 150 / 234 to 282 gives -2.02 Hz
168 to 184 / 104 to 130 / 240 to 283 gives 1.25 Hz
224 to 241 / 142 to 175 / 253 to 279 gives -0.47 Hz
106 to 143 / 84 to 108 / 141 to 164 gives -4.51 Hz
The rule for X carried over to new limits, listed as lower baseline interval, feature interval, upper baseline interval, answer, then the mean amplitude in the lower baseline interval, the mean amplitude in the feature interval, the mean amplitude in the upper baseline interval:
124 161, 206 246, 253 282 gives 0.2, 322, 366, 390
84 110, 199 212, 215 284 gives 0.6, 399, 366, 379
